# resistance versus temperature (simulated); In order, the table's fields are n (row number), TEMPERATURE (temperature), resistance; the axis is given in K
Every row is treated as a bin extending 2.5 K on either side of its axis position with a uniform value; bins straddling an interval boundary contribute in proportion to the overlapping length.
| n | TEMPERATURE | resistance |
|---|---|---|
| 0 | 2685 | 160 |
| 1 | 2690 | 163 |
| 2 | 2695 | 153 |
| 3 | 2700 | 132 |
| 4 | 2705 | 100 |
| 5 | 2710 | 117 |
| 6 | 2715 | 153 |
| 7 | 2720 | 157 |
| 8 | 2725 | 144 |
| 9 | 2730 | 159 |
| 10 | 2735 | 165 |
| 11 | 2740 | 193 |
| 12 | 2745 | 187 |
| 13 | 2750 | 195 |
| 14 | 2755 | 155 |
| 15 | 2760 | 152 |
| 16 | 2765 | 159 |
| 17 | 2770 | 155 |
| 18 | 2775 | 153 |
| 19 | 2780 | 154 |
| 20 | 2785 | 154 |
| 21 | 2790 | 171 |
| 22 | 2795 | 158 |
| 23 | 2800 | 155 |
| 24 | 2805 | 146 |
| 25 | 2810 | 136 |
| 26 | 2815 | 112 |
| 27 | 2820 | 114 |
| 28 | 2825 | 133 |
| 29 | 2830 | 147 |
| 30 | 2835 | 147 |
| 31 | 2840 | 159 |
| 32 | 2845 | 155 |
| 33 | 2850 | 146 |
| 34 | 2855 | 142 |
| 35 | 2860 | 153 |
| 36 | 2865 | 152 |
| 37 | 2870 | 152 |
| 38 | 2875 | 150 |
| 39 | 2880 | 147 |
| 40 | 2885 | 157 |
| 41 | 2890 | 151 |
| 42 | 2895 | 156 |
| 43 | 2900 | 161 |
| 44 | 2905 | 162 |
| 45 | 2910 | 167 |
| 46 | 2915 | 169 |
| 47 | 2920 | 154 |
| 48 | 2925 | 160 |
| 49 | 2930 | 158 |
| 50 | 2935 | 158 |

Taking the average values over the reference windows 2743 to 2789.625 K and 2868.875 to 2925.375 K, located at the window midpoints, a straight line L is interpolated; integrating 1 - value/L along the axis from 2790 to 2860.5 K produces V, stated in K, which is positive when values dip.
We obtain 7.2 K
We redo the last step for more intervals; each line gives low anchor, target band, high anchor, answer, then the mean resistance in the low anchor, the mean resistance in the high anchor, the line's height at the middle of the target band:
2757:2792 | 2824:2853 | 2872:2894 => 1.0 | 157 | 152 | 154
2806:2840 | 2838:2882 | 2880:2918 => -1.3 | 134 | 159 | 146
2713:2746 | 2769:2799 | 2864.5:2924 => 0.8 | 165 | 157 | 162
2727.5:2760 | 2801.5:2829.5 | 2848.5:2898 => 5.3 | 174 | 151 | 161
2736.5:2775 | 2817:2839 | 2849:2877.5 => 2.7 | 170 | 149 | 156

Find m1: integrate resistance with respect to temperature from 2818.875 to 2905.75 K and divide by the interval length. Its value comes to 149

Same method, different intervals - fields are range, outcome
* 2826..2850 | 150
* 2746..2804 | 160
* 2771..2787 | 154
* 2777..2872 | 147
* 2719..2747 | 168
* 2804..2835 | 132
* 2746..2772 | 165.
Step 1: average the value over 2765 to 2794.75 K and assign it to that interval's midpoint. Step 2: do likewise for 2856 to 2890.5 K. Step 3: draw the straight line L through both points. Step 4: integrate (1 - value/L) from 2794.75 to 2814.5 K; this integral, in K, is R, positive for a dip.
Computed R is 1.52 K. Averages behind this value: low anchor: 158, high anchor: 151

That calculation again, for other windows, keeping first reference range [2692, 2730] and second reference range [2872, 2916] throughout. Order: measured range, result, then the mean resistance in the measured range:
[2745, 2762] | -3.3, 171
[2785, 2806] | -1.5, 158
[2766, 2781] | -1.0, 154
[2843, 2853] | 0.2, 150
